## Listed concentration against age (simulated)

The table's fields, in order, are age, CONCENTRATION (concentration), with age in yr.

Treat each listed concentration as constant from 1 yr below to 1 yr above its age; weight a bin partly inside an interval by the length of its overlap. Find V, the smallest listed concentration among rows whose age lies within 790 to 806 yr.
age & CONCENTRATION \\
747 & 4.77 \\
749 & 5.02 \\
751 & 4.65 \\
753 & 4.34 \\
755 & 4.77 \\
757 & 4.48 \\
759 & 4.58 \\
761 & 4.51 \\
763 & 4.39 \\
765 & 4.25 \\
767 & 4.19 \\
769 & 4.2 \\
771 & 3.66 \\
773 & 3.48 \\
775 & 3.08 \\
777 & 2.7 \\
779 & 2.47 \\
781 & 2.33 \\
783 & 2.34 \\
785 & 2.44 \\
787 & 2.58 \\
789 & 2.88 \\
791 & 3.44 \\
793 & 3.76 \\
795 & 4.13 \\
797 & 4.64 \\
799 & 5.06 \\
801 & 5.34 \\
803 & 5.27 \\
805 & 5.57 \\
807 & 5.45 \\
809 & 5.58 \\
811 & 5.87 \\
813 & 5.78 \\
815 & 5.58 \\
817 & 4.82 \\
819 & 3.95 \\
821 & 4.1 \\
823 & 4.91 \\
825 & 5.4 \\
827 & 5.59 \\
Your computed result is 3.44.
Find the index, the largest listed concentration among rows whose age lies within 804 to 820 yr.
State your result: 5.87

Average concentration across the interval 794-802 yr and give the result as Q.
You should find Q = 4.79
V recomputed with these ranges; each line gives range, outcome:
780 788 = 2.33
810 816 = 5.58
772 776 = 3.08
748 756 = 4.34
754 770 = 4.19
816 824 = 3.95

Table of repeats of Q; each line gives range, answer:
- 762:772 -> 4.14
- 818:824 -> 4.32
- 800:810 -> 5.44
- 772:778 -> 3.09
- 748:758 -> 4.65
